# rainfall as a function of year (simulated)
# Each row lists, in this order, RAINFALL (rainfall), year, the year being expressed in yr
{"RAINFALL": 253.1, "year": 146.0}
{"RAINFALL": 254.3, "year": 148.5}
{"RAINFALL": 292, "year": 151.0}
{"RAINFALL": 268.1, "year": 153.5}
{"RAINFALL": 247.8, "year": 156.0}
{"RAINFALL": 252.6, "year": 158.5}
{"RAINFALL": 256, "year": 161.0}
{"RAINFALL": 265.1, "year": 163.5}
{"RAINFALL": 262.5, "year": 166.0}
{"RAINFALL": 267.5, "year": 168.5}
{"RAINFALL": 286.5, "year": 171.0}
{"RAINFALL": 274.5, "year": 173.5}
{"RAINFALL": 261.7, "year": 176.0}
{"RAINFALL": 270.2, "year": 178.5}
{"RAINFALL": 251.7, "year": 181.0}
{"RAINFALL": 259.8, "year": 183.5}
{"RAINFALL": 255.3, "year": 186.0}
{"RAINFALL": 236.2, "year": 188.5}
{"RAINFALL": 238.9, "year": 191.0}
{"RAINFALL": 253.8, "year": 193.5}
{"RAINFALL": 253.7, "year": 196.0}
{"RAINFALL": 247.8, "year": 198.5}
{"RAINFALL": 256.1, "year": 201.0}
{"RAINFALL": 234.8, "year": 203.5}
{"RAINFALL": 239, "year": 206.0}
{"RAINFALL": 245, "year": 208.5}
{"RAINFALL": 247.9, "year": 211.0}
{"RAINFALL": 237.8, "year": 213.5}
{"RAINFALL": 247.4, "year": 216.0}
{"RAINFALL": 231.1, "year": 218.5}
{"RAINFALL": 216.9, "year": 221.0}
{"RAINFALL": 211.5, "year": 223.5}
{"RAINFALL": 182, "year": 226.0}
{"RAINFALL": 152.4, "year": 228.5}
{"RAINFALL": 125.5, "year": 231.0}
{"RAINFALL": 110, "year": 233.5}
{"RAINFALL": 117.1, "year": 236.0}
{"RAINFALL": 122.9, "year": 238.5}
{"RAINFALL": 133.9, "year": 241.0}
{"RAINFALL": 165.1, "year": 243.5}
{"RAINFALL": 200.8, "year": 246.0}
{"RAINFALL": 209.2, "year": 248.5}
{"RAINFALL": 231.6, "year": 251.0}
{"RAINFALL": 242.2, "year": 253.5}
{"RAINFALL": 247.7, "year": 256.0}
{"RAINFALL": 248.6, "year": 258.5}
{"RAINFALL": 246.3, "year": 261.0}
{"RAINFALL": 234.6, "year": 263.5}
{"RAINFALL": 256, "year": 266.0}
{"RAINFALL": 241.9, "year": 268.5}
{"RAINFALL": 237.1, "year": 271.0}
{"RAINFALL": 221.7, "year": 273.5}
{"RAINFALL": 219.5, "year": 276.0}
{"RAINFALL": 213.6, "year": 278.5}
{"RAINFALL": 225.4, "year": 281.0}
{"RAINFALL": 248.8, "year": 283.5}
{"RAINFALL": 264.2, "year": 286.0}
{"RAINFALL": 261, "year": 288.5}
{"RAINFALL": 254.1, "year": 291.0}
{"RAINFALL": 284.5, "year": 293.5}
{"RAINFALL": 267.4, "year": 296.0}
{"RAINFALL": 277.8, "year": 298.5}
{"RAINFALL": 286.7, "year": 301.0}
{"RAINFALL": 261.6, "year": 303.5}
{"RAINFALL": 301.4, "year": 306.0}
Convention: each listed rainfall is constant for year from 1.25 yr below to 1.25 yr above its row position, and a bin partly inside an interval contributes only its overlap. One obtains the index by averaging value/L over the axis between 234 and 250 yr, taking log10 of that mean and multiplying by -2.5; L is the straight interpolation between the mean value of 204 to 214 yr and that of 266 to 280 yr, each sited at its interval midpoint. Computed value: 0.44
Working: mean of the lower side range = 242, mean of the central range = 157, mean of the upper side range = 229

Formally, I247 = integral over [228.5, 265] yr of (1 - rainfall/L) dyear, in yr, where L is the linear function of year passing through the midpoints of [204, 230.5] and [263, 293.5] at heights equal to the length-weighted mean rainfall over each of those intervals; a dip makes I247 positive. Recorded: 6.9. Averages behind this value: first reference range 219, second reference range 242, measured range 187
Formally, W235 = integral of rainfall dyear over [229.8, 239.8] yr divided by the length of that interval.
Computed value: 119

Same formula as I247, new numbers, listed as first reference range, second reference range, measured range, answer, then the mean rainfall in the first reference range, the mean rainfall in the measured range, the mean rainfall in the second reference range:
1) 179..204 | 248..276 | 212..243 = 8.9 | 250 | 174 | 238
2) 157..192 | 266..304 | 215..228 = 2.2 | 260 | 213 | 251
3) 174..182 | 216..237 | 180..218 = -4.1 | 263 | 247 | 174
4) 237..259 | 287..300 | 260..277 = -0.6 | 198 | 237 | 269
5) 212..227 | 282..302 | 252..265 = 0.1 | 222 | 244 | 267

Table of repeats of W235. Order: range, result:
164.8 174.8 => 273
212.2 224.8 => 229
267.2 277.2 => 230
